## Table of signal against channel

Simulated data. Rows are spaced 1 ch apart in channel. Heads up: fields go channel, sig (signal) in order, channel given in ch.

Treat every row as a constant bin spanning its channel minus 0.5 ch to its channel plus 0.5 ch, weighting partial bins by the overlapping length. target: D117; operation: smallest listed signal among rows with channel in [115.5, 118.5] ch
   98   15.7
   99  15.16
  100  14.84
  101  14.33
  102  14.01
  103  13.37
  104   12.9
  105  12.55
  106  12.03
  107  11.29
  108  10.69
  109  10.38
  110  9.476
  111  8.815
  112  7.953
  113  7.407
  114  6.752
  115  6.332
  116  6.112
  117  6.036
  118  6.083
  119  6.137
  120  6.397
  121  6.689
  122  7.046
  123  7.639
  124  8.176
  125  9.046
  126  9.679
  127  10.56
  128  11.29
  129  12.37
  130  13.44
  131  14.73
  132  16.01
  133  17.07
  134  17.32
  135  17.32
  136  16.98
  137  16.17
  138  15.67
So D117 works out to 6.036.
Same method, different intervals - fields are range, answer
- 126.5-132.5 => 10.56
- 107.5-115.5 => 6.332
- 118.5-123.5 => 6.137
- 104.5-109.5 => 10.38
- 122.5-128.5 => 7.639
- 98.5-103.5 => 13.37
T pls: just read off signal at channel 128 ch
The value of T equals 11.29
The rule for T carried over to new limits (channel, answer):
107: 11.29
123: 7.639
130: 13.44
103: 13.37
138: 15.67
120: 6.397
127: 10.56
